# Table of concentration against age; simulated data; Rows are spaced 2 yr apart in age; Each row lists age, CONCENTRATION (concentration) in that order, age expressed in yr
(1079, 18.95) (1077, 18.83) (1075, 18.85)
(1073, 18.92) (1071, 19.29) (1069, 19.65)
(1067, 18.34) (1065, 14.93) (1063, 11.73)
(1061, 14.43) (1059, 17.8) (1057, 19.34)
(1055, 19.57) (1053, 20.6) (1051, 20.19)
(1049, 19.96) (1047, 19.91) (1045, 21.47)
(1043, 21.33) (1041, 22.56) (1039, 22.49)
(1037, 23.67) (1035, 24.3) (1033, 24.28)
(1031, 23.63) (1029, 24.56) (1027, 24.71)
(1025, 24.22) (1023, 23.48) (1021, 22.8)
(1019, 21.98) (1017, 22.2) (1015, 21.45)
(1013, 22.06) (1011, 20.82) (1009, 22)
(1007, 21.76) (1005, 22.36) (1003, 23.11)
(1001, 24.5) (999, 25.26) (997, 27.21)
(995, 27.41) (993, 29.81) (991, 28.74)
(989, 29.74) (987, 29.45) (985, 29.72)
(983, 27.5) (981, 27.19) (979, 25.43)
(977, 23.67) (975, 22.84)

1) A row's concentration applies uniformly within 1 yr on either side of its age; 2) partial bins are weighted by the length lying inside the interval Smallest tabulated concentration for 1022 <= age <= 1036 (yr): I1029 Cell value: 23.48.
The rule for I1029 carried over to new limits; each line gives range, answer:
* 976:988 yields 23.67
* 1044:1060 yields 17.8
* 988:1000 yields 25.26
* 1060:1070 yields 11.73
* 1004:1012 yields 20.82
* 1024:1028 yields 24.22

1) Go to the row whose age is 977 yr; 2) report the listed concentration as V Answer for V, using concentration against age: 23.67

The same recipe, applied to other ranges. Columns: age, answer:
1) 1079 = 18.95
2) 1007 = 21.76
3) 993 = 29.81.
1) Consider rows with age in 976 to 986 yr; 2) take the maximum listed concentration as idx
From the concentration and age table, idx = 29.72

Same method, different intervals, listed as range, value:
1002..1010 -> 23.11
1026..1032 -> 24.71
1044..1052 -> 21.47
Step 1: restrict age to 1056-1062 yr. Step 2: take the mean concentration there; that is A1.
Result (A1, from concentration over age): 17.2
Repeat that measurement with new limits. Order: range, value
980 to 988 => 28.5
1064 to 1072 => 18.1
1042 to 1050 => 20.7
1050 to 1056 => 20.1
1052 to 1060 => 19.3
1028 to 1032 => 24.1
